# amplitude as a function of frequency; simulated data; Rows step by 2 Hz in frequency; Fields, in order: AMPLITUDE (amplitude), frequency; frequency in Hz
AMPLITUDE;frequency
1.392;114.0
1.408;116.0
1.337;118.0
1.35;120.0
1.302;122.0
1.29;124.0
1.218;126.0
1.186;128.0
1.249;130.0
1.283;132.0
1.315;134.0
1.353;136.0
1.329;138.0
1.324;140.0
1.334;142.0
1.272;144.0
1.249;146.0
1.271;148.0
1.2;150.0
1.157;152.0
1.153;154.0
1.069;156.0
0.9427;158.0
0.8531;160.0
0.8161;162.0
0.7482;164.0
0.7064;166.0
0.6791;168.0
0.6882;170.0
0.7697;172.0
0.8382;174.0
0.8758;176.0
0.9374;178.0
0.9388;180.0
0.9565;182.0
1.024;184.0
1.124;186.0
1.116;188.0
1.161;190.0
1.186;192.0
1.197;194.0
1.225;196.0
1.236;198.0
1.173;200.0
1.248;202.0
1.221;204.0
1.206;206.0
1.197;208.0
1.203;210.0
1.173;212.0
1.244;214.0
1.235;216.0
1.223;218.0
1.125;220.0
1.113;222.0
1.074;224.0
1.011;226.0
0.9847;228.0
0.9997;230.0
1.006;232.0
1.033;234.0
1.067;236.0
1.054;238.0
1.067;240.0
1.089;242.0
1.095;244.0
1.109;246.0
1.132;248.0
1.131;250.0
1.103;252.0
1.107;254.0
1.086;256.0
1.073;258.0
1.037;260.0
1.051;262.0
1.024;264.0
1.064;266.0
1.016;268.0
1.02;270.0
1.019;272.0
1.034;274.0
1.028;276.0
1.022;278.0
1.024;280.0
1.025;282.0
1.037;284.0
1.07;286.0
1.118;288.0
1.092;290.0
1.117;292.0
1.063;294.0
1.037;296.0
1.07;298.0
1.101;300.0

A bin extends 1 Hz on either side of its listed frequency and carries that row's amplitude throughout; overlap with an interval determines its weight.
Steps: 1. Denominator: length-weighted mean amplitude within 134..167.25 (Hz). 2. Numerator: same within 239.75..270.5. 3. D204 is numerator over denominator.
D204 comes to 0.97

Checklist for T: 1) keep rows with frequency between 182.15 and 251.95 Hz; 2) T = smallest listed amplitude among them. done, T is 0.9847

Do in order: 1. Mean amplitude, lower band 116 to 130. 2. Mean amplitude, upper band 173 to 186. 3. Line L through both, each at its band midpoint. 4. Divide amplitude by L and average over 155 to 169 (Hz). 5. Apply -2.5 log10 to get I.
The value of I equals 0.26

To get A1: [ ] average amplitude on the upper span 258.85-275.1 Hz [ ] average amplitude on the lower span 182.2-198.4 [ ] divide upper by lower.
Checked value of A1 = 0.9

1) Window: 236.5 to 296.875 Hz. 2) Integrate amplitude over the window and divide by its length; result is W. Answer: 1.06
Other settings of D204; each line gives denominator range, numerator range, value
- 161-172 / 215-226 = 1.56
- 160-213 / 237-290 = 1.04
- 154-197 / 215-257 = 1.14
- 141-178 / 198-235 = 1.17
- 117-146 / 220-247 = 0.82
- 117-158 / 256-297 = 0.84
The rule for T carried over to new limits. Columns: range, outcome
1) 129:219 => 0.6791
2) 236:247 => 1.054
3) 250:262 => 1.037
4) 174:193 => 0.8382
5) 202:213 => 1.173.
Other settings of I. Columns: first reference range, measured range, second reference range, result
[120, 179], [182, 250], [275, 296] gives -0.06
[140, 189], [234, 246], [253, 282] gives -0.05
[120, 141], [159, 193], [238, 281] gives 0.31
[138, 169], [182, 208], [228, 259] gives -0.10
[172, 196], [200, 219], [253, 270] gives -0.17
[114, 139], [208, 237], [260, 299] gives 0.03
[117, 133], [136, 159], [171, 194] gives -0.04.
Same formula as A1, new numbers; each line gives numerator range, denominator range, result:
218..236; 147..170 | 1.11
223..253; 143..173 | 1.09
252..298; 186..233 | 0.91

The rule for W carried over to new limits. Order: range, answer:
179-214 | 1.15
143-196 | 1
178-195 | 1.08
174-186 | 0.952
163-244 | 1.05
